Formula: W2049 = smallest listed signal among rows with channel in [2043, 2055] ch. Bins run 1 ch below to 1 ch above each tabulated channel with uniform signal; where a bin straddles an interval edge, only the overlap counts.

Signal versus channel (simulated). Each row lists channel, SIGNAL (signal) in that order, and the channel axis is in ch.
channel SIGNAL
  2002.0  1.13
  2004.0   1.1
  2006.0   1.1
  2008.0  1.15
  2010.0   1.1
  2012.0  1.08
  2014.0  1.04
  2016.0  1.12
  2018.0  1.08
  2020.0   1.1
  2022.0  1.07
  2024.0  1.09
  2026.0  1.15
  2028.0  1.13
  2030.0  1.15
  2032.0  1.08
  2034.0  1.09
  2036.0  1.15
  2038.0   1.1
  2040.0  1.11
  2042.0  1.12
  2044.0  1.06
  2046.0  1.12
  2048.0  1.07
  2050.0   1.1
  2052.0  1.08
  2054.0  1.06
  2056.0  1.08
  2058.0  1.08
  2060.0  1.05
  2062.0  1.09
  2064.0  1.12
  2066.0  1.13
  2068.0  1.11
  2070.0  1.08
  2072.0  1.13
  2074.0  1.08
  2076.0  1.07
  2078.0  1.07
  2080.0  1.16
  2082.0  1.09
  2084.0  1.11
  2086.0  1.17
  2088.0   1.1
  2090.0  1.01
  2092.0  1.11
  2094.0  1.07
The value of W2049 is 1.06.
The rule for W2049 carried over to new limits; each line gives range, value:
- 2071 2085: 1.07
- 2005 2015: 1.04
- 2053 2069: 1.05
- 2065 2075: 1.08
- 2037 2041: 1.1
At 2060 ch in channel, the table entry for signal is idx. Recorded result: 1.05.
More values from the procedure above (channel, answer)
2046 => 1.12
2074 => 1.08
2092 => 1.11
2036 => 1.15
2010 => 1.1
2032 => 1.08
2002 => 1.13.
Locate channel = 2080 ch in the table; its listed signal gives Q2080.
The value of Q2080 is 1.16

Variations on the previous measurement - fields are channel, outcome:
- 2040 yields 1.11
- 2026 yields 1.15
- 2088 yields 1.1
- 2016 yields 1.12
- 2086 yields 1.17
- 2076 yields 1.07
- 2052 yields 1.08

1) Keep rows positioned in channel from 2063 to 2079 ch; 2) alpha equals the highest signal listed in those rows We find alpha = 1.13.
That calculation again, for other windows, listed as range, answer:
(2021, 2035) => 1.15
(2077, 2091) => 1.17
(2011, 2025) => 1.12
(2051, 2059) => 1.08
